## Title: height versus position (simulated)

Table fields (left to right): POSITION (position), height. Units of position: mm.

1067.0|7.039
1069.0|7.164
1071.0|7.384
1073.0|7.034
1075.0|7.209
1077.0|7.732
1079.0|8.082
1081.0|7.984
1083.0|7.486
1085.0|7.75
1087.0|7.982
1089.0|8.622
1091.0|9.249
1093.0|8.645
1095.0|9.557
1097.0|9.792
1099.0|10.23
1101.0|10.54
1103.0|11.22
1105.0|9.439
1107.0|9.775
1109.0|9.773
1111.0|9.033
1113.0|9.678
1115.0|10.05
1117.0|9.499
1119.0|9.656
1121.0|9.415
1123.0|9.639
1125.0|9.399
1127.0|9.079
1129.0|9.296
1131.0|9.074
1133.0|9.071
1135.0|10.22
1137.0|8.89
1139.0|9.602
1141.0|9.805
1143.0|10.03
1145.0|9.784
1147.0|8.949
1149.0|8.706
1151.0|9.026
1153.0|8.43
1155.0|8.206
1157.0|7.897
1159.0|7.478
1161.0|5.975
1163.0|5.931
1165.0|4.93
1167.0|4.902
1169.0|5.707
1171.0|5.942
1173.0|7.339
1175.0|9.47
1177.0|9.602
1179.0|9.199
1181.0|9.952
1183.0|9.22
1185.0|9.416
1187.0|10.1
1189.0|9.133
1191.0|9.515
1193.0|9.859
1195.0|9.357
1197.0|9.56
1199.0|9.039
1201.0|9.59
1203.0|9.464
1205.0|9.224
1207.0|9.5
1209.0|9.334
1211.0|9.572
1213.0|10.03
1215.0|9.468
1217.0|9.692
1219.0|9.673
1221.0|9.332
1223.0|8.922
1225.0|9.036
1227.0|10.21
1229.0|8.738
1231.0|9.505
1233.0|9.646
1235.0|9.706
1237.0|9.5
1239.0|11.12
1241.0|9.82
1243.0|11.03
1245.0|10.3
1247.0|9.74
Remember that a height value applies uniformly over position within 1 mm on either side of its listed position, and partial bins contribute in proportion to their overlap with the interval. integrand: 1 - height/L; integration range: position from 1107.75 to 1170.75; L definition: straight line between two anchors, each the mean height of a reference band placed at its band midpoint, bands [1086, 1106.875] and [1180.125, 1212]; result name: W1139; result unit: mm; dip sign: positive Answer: 6.1 mm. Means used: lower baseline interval 9.54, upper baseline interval 9.49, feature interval 8.59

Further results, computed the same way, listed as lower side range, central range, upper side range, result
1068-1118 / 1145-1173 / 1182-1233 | 6.10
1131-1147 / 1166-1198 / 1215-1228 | 2.92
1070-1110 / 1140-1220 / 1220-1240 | 5.11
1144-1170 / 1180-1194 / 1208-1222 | -1.78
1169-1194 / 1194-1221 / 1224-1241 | -0.51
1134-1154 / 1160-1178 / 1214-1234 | 5.24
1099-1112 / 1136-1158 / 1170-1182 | 0.33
